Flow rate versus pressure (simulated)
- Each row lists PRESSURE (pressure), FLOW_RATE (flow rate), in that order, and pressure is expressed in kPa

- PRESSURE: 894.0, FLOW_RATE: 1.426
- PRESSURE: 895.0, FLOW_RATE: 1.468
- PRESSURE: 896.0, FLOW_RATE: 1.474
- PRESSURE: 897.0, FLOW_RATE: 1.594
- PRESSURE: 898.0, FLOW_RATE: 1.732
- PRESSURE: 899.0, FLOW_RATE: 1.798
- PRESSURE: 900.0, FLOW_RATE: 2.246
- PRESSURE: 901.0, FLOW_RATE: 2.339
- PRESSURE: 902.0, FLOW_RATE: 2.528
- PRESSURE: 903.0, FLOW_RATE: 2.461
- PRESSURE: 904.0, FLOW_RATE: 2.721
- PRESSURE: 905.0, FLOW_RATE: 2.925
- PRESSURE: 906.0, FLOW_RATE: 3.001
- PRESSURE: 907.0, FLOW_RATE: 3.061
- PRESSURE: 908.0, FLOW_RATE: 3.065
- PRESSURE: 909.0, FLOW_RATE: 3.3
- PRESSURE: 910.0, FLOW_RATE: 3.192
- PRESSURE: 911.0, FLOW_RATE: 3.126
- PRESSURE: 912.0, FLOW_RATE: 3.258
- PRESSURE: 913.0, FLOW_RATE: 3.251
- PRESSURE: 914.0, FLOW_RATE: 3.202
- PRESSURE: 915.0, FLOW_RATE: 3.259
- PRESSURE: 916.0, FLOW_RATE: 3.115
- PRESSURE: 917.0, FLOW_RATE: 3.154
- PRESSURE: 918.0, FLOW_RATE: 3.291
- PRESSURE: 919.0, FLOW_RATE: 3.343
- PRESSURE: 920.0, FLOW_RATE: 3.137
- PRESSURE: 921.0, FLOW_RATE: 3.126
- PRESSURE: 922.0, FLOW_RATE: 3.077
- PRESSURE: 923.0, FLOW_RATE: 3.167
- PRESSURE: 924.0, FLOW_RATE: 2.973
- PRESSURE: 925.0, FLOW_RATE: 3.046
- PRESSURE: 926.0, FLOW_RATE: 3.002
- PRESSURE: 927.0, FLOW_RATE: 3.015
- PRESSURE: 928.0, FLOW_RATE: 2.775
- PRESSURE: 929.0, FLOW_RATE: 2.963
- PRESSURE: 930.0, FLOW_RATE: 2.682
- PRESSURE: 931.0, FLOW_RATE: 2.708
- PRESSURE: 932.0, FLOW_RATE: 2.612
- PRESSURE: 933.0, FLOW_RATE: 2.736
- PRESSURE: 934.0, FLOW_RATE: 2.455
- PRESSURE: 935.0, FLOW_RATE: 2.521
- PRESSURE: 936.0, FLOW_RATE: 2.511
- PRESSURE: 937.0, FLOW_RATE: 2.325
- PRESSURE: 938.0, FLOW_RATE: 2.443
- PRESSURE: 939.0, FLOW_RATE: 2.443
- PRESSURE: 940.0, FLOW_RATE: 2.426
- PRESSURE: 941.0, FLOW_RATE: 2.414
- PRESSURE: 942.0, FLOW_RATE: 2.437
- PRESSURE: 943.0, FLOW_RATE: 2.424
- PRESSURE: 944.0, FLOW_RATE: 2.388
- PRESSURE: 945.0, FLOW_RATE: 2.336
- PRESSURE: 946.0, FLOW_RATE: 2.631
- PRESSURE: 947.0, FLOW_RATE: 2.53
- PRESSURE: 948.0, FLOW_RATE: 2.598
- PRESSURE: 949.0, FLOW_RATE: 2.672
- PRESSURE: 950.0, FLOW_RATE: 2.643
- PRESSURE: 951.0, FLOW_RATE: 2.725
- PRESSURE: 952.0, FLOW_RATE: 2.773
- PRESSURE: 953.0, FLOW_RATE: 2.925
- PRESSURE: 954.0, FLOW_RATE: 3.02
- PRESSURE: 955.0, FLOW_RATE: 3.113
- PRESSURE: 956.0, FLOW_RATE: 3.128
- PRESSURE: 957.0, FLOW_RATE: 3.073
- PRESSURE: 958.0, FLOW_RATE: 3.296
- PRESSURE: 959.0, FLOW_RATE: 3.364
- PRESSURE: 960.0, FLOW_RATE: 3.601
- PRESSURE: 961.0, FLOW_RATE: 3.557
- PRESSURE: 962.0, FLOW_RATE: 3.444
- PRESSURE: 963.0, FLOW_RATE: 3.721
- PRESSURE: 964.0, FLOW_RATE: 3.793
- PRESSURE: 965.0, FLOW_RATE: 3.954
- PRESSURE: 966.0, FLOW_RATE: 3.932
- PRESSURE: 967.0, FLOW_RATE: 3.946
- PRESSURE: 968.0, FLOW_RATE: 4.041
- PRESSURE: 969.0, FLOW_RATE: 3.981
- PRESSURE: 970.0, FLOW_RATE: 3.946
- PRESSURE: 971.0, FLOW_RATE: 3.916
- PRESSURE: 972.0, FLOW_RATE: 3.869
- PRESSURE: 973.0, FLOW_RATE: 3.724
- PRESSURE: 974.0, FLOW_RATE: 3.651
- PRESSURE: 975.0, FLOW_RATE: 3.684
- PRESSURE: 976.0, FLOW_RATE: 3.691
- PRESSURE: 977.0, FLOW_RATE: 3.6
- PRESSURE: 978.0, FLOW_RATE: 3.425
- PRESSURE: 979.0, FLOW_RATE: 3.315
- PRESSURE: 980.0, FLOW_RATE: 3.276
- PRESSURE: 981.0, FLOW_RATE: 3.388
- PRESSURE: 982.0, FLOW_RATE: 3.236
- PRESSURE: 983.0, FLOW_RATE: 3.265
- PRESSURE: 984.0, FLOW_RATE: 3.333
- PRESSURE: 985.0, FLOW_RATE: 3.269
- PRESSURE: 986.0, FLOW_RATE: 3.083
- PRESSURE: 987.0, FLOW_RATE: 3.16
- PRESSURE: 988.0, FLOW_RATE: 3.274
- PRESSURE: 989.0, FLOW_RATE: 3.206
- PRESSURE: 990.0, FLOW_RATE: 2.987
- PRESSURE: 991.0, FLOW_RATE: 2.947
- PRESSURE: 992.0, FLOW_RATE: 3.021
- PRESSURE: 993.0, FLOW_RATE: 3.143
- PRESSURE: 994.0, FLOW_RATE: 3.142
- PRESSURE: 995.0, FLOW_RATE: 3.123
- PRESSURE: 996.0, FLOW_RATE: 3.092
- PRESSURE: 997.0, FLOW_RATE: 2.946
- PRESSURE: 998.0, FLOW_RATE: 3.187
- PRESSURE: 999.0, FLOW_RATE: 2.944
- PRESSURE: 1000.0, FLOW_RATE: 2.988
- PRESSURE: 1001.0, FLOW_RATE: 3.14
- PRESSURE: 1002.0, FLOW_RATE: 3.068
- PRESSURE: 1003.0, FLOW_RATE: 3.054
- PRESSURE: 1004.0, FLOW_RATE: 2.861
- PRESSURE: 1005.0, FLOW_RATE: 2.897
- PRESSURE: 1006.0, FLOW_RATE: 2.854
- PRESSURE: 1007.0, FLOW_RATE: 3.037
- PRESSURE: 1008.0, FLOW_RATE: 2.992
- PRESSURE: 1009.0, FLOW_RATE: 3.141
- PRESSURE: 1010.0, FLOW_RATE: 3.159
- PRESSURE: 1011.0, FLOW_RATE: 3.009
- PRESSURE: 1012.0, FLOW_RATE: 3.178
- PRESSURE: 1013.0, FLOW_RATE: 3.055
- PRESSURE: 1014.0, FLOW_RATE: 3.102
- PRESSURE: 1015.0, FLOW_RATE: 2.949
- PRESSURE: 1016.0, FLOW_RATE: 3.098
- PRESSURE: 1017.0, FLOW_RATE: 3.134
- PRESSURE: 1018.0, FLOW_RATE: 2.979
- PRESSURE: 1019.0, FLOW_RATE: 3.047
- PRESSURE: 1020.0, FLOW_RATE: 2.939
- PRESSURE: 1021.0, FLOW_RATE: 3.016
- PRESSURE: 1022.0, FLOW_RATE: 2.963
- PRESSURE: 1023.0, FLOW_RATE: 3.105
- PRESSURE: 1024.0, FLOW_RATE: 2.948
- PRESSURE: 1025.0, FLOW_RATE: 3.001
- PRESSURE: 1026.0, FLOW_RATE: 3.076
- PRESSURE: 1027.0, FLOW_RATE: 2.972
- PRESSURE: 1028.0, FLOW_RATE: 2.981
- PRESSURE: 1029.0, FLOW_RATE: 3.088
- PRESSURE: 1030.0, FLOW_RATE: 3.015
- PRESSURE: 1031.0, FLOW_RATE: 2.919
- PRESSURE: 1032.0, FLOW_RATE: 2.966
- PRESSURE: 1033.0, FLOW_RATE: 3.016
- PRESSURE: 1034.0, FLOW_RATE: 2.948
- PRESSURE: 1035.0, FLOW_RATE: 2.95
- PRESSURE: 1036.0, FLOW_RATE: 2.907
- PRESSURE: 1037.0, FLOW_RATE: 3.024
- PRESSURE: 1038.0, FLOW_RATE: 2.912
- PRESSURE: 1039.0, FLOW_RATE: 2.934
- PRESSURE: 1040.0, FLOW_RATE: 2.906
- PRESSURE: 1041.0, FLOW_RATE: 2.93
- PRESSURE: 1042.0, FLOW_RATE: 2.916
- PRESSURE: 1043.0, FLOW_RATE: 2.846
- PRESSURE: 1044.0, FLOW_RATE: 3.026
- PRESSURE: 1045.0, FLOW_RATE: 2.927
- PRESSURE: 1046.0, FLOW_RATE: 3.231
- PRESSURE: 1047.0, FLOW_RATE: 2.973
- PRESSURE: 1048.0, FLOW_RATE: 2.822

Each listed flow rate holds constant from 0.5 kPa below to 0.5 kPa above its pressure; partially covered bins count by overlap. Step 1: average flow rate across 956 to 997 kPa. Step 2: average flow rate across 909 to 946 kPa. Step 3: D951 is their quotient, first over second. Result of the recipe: 1.2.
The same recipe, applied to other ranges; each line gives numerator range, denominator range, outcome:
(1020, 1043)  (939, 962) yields 1.05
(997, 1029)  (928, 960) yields 1.12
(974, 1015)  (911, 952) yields 1.13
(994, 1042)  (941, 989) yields 0.92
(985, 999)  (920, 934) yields 1.07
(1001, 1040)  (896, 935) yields 1.06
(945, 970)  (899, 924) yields 1.09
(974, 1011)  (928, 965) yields 1.12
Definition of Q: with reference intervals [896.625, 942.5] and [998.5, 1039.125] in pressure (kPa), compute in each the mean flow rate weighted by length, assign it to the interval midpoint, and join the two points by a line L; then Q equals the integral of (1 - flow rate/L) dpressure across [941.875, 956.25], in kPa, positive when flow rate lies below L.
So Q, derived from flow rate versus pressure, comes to 0.8 kPa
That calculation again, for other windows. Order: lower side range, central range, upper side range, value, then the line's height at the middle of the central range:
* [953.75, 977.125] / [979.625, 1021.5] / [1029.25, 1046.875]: 2.8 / 3.31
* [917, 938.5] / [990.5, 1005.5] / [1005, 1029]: -0.2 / 2.99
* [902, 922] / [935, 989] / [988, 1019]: -1.9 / 3.07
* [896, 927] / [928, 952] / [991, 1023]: 2.9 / 2.92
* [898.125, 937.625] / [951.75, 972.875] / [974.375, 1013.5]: -3.6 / 3.04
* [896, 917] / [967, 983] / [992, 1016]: -3.8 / 2.95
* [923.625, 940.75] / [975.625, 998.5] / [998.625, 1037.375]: -2.6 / 2.89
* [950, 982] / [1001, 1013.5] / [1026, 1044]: 0.6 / 3.17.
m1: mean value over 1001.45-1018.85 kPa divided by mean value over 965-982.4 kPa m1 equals 0.82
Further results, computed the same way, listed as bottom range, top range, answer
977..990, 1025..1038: 0.91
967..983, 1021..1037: 0.82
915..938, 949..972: 1.19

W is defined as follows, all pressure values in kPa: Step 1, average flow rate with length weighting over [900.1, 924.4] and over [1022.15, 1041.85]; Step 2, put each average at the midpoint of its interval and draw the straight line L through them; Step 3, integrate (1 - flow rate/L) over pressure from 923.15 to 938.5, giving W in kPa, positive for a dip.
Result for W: 1.5 kPa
